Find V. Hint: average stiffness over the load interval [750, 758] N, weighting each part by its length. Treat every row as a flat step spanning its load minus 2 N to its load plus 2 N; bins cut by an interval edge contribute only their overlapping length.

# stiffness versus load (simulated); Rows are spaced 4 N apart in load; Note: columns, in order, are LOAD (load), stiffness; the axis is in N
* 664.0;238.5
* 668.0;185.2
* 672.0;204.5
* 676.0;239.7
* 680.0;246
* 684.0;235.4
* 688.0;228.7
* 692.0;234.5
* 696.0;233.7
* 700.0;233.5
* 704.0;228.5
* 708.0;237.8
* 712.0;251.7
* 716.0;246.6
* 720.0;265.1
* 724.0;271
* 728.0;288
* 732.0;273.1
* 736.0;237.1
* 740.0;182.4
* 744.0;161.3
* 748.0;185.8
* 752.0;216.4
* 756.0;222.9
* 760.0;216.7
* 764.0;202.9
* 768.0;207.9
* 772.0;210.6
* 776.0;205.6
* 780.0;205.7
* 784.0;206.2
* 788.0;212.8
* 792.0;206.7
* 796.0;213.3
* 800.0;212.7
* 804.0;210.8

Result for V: 220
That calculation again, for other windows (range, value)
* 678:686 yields 241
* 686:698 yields 232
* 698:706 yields 231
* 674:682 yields 243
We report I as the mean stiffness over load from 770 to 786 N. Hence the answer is 207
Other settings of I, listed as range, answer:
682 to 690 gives 232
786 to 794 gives 210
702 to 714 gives 239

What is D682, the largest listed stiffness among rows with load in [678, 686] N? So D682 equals 246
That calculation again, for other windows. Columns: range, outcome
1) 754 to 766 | 222.9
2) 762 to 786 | 210.6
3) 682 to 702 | 235.4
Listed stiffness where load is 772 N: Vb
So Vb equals 210.6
